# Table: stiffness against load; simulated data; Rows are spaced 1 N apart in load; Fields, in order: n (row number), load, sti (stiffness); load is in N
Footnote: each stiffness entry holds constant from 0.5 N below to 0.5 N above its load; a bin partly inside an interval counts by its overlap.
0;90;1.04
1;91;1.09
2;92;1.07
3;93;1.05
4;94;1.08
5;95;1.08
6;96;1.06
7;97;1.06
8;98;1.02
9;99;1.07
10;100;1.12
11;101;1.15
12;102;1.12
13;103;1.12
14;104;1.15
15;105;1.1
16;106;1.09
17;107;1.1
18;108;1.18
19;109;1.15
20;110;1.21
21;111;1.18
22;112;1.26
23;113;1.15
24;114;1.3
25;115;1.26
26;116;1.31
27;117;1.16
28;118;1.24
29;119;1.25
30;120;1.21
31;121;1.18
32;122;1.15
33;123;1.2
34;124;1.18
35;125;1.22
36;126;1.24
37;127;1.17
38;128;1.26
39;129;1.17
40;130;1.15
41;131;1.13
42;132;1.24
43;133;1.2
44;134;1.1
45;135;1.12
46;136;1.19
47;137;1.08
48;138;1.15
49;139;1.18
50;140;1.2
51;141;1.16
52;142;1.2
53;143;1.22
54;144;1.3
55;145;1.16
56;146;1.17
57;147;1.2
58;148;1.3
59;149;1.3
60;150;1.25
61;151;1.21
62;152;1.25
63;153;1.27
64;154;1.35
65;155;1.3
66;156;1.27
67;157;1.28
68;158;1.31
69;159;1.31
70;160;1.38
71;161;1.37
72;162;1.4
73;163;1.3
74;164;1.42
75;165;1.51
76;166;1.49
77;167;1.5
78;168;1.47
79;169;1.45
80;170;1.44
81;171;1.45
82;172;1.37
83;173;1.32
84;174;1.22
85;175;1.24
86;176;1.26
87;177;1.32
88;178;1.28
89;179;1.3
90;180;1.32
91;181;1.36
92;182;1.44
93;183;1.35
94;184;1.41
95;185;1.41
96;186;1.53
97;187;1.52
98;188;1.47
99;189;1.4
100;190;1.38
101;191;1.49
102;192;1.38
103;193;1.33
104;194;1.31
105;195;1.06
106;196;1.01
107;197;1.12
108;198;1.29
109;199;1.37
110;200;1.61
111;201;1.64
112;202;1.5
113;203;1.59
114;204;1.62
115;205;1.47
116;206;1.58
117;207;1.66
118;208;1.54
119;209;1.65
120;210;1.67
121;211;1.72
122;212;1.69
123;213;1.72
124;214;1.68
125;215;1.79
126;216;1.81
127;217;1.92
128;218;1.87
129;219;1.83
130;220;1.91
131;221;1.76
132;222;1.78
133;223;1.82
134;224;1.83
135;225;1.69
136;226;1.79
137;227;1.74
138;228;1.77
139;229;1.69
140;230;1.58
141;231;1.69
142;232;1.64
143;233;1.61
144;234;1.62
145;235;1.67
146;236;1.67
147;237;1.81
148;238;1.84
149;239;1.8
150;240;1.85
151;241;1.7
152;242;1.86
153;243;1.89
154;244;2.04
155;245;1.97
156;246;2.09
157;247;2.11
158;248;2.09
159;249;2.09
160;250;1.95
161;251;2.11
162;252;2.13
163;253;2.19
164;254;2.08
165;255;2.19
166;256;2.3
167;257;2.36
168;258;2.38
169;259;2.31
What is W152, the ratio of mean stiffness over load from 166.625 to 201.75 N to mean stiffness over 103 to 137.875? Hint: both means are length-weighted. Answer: 1.15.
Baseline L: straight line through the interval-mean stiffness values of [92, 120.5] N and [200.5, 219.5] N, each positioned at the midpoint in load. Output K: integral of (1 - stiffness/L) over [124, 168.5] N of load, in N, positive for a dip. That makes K 3.2 N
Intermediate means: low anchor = 1.15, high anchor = 1.68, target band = 1.26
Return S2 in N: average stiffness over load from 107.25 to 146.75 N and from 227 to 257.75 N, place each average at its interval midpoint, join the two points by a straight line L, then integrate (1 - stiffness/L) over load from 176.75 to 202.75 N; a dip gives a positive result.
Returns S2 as 3.5 N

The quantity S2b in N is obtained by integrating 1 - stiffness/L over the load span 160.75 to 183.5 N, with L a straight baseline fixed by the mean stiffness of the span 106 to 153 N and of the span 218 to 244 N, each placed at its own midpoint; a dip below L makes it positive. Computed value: 0.96 N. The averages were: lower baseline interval 1.2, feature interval 1.37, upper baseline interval 1.76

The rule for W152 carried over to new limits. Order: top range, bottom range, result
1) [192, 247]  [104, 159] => 1.38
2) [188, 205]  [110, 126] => 1.14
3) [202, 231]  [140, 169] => 1.31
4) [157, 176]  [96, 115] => 1.21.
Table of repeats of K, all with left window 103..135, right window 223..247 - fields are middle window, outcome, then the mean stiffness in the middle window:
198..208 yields 0.46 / 1.55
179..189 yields 0.70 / 1.42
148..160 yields 0.71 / 1.29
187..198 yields 1.82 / 1.3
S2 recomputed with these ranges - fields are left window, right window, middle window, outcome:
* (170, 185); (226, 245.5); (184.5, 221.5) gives -0.52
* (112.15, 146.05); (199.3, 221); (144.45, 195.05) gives 3.25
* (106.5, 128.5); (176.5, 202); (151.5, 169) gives -0.85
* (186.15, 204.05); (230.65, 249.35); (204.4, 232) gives -1.77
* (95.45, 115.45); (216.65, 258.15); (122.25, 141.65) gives 1.74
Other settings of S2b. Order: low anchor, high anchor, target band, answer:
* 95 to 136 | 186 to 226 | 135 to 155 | 1.3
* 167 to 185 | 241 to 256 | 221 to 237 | 1.3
